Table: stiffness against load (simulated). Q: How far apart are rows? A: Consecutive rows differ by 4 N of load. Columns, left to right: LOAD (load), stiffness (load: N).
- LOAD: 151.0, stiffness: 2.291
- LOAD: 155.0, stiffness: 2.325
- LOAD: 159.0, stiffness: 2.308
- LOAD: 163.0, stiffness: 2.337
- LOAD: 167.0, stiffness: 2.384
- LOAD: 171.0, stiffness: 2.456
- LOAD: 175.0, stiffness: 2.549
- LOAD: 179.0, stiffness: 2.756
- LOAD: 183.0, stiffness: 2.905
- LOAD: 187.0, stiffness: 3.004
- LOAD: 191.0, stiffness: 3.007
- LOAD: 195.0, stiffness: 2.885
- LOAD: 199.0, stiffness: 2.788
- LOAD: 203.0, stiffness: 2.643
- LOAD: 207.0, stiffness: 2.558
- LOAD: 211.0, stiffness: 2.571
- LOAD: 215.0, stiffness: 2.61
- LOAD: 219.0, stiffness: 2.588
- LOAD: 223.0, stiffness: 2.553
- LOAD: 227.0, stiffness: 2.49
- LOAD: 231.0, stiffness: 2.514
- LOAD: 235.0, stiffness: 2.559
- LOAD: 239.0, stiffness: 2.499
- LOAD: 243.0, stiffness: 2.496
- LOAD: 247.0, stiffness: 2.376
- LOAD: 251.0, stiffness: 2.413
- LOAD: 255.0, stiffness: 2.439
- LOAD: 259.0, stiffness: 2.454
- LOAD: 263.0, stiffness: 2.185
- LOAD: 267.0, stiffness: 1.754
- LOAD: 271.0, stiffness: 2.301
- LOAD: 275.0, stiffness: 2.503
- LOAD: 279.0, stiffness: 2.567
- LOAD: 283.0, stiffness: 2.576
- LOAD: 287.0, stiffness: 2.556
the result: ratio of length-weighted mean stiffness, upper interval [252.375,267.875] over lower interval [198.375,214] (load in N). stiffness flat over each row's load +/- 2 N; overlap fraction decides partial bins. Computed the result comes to 0.9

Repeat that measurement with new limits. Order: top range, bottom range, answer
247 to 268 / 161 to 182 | 0.91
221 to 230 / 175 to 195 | 0.88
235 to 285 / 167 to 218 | 0.88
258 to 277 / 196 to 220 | 0.84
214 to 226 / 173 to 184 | 0.95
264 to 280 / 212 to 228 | 0.88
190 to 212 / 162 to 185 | 1.06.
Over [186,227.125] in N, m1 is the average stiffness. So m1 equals 2.7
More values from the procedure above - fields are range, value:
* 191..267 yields 2.53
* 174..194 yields 2.86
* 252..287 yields 2.36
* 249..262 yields 2.42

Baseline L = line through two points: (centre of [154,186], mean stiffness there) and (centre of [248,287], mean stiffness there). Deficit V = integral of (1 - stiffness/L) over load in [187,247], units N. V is -4.4 N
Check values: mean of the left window 2.52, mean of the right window 2.37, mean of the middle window 2.63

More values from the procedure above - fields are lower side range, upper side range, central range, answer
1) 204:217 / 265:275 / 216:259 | -2.19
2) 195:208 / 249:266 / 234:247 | -0.24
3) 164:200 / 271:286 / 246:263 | 1.16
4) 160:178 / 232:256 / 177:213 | -4.99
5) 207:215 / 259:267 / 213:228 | -0.40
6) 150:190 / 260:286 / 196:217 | -1.48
